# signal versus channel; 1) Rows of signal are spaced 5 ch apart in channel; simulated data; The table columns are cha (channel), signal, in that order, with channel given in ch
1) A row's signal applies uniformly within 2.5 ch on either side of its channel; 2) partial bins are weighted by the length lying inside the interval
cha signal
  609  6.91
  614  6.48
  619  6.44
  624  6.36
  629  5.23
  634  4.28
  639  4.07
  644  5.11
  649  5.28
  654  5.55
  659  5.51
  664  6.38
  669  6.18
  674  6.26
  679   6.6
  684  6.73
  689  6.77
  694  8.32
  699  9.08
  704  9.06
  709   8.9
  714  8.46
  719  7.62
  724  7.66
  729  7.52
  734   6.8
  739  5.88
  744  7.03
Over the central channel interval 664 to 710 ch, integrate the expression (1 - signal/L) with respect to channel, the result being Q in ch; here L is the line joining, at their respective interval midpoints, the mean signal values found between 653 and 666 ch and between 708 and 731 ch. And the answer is -3.95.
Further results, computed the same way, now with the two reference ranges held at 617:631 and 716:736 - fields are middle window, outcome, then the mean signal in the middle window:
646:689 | 3.5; 6.09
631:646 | 4.2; 4.49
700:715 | -3.5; 8.87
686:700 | -1.8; 7.9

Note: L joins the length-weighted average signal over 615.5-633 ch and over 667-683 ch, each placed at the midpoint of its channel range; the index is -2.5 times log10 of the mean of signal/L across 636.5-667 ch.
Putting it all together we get 0.158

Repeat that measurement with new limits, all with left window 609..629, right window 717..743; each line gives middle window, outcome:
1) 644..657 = 0.22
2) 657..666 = 0.12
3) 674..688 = 0.02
